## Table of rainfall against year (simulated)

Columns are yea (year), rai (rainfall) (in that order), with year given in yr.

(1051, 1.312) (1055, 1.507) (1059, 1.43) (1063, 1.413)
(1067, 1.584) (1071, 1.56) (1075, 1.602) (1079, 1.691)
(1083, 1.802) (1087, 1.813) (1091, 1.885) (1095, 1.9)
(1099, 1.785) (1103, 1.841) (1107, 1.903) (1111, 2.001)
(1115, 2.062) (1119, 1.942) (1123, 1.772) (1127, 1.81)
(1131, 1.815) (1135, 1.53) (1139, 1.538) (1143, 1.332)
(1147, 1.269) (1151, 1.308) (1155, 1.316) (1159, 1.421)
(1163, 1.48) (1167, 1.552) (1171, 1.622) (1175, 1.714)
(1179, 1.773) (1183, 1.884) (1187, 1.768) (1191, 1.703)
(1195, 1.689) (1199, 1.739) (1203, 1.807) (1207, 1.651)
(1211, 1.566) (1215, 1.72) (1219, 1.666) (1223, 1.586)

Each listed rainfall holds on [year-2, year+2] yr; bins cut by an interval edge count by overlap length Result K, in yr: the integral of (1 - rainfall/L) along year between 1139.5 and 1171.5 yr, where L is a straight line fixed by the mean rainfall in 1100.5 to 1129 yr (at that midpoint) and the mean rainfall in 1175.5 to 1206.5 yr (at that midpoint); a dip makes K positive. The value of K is 7.3 yr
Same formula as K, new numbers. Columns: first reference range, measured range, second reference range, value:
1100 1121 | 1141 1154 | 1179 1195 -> 3.9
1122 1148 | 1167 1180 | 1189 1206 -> 0.0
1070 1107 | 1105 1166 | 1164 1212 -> 3.9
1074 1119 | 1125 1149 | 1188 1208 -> 3.4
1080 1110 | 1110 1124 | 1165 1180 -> -1.2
